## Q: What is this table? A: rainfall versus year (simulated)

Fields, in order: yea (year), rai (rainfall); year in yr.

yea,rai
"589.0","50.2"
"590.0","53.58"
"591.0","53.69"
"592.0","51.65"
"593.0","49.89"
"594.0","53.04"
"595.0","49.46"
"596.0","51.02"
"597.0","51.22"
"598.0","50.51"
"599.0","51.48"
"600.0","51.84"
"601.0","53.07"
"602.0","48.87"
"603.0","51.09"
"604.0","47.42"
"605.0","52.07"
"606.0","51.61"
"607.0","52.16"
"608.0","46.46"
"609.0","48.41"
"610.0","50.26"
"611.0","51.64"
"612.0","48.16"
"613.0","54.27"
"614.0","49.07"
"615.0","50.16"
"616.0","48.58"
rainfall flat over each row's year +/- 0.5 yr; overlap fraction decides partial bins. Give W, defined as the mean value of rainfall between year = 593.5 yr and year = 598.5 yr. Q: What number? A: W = 51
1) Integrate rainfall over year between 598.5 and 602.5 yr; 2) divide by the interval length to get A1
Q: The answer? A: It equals 51.3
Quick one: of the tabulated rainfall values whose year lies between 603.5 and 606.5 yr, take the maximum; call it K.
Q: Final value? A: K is 52.07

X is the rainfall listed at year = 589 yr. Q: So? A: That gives 50.2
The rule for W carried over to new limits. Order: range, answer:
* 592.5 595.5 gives 50.8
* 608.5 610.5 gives 49.3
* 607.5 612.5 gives 49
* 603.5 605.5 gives 49.7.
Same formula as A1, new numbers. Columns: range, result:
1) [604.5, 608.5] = 50.6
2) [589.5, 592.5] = 53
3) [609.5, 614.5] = 50.7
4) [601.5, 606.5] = 50.2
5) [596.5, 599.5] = 51.1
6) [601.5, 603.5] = 50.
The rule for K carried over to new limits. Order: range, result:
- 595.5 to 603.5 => 53.07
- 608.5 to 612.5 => 51.64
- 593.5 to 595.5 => 53.04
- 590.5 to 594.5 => 53.69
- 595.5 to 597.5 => 51.22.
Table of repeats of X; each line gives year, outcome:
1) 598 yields 50.51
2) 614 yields 49.07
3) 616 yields 48.58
